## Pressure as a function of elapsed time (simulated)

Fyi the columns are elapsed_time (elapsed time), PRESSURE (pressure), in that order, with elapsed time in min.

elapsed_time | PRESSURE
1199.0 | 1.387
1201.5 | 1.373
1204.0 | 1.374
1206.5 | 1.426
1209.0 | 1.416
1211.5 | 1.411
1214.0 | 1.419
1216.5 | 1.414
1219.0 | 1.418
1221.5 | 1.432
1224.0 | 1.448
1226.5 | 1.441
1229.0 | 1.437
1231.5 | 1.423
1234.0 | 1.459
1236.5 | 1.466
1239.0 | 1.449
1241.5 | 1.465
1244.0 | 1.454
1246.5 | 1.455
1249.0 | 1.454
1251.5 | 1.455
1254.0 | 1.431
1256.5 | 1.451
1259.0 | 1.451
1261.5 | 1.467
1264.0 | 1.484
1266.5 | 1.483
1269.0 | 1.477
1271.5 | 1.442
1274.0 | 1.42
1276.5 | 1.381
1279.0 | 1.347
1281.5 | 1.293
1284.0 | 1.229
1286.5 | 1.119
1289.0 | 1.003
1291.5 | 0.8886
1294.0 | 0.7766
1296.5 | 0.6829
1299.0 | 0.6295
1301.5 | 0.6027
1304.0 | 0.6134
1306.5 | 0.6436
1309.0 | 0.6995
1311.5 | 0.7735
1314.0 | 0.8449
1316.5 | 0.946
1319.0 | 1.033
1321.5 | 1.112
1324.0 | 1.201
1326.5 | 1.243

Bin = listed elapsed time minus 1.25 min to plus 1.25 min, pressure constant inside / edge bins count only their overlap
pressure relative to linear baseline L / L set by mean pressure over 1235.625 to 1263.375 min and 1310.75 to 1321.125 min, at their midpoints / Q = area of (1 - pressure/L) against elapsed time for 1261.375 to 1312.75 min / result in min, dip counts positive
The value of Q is 5.17 min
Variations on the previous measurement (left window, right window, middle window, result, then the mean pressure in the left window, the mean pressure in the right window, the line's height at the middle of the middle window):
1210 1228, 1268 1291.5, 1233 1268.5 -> -2.9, 1.43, 1.28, 1.35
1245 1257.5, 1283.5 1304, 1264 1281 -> -4.2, 1.45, 0.838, 1.14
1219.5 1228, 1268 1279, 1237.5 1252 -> -0.3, 1.44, 1.42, 1.43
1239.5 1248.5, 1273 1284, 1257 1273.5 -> -0.9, 1.46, 1.34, 1.39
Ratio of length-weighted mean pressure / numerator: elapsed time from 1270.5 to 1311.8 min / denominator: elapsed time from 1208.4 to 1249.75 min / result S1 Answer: 0.68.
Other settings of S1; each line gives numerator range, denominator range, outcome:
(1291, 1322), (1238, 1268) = 0.53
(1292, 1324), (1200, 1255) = 0.56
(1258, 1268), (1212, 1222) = 1.04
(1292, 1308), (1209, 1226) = 0.47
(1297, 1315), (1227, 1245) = 0.47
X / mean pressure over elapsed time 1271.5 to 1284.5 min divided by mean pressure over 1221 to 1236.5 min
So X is 0.94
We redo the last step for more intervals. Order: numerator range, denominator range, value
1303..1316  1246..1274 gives 0.50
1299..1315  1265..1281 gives 0.49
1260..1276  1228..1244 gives 1.01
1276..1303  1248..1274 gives 0.67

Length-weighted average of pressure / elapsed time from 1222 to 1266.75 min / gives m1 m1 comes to 1.45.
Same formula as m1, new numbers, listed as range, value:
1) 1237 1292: 1.38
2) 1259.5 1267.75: 1.48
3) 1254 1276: 1.46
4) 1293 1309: 0.659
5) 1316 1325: 1.08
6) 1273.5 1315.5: 0.93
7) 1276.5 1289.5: 1.23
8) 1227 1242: 1.45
